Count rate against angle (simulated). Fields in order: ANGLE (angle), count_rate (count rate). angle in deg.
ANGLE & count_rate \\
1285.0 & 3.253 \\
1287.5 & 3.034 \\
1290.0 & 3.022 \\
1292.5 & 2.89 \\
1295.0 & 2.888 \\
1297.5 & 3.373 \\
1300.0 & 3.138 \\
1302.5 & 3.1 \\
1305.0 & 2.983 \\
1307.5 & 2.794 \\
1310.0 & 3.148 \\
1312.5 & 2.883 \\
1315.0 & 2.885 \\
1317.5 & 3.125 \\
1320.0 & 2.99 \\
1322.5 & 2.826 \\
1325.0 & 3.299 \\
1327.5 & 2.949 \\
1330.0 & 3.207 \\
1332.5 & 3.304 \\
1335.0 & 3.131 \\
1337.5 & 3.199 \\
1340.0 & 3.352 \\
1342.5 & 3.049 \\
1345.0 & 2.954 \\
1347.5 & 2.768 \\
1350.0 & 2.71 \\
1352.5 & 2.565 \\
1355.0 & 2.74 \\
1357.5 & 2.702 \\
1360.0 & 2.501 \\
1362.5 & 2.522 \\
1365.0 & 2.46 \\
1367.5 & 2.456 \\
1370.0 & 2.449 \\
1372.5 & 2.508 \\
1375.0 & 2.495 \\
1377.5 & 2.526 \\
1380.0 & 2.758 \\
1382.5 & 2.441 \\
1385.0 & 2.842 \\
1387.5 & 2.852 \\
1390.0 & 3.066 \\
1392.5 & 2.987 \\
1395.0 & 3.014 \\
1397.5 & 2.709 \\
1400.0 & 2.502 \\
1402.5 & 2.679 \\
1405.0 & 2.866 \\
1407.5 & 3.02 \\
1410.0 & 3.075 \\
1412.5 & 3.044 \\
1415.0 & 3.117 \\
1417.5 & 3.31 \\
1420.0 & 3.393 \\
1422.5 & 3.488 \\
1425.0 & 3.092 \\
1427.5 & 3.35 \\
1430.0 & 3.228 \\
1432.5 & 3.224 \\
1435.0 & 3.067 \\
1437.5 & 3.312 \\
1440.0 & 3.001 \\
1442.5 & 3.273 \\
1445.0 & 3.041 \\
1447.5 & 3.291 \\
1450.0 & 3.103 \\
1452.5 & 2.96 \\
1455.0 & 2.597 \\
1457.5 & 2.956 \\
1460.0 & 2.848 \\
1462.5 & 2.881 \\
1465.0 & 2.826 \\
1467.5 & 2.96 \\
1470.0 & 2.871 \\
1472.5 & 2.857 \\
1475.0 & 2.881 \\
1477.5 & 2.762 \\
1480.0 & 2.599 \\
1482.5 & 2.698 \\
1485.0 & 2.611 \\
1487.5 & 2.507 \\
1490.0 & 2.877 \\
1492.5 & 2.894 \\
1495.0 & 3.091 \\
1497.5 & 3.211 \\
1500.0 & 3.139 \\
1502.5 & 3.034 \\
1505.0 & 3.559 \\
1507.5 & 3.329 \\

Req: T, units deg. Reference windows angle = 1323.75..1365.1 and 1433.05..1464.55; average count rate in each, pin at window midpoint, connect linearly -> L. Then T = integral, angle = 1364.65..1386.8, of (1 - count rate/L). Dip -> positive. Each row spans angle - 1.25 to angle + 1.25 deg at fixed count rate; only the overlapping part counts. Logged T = 2.94 deg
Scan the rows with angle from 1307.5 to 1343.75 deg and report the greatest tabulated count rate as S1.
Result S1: 3.352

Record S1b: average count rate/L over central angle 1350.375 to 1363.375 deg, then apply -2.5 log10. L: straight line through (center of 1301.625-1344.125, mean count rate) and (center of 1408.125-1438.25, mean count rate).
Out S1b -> 0.19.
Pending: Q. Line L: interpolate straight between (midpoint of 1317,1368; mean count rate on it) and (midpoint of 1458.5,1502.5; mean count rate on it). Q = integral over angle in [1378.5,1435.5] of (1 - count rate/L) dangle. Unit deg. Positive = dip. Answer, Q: -2.4 deg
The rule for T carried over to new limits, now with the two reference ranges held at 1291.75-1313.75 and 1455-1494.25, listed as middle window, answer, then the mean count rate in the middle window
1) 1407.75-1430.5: -2.8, 3.22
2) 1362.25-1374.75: 2.0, 2.48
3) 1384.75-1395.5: -0.2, 2.96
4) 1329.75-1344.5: -1.1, 3.19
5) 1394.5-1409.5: 0.5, 2.8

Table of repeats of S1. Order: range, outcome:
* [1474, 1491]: 2.881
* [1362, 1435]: 3.488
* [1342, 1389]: 3.049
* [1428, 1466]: 3.312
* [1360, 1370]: 2.522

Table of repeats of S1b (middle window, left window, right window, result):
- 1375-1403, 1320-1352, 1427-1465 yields 0.11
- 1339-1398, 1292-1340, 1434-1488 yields 0.11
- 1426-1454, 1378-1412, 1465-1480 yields -0.12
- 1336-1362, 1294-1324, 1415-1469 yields 0.07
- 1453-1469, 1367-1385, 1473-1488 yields -0.07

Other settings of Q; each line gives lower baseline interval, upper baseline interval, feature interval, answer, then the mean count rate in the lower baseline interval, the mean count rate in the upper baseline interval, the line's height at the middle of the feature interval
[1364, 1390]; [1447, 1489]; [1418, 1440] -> -4.2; 2.6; 2.83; 2.73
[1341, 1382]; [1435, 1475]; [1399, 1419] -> -1.1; 2.64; 2.98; 2.81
